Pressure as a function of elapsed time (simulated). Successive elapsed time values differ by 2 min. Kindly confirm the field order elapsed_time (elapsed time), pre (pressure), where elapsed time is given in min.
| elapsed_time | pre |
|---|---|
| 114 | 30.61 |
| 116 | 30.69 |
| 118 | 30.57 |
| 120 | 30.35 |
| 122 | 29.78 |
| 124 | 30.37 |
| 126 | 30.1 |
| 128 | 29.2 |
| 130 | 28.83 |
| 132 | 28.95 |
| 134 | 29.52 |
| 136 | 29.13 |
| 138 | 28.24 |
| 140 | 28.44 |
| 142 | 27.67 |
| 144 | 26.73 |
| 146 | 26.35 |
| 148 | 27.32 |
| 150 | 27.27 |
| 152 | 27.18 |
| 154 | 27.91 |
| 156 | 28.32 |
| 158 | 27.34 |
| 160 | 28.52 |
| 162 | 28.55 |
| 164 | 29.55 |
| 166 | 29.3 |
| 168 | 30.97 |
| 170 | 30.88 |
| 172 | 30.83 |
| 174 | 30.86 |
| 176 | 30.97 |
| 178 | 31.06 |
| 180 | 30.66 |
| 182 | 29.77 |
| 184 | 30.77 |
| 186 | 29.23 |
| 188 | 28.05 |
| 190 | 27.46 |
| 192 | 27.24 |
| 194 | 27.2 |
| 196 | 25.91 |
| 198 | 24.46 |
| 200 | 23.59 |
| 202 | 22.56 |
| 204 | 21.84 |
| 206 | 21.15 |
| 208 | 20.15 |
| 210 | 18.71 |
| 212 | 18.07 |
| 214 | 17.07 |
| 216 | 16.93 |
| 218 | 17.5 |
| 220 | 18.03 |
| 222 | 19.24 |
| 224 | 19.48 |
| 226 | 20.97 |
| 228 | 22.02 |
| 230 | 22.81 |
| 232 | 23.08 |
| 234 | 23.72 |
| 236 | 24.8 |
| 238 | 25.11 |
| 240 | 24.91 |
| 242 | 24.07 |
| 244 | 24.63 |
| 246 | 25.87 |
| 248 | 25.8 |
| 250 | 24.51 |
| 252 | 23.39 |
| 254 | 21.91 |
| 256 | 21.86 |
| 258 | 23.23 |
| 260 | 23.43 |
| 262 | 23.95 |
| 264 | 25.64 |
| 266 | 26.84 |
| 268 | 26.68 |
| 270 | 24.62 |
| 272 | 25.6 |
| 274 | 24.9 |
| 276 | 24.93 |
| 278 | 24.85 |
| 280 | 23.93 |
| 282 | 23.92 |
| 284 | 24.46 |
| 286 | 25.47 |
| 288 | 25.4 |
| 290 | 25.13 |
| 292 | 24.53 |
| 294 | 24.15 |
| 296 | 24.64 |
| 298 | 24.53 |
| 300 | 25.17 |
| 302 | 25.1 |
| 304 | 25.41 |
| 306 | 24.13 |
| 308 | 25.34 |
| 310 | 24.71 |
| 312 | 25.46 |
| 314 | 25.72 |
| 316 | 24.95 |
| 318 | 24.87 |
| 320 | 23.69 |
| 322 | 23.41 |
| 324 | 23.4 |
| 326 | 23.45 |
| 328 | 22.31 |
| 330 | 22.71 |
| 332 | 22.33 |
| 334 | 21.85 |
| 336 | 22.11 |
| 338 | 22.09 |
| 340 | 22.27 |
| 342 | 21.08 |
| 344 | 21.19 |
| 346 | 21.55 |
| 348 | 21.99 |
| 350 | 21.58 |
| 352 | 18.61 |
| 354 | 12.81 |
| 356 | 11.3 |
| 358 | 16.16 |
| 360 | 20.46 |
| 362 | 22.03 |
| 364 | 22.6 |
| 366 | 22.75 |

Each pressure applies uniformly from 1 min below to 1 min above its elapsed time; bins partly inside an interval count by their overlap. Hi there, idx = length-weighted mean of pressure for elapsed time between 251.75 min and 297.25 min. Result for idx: 24.5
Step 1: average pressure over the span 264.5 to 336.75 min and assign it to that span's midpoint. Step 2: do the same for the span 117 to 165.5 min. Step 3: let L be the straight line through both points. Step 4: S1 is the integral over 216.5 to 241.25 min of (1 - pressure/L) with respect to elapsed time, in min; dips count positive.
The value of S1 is 4.3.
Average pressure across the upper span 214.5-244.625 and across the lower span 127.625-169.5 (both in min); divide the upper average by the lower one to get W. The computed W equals 0.8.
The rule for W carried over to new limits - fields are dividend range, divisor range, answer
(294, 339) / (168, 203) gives 0.84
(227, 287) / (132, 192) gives 0.84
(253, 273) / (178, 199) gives 0.86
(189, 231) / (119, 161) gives 0.76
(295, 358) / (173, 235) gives 0.94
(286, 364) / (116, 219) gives 0.83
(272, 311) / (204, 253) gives 1.14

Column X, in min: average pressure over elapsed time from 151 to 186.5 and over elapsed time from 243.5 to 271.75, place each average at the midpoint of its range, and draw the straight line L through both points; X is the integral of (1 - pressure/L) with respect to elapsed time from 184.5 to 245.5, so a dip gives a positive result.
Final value 9.5 min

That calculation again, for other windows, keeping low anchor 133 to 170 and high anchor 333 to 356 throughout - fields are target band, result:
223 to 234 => 1.4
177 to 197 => -1.4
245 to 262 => 0.2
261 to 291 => -2.6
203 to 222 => 5.1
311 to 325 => -2.1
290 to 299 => -0.9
